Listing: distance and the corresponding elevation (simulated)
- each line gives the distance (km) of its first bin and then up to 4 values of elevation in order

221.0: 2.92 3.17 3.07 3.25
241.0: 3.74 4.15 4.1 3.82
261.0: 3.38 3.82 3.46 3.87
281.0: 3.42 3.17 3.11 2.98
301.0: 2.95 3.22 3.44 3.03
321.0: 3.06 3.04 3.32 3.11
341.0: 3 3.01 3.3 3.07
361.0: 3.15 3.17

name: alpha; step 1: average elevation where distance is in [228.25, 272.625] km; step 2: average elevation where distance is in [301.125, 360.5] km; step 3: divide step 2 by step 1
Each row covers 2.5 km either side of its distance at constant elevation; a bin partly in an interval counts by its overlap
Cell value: 0.9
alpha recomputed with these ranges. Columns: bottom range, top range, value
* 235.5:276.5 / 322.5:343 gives 0.83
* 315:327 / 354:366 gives 1.03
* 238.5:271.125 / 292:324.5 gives 0.82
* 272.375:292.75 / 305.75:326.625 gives 0.93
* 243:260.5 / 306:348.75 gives 0.79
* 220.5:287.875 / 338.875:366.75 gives 0.88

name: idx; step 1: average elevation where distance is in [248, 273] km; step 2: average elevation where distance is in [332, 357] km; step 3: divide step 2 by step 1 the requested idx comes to 0.83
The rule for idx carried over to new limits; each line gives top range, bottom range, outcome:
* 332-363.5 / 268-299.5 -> 0.94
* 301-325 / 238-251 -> 0.80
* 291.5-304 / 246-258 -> 0.75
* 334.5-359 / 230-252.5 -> 0.84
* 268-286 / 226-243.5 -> 1.06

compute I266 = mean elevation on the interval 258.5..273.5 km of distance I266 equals 3.55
